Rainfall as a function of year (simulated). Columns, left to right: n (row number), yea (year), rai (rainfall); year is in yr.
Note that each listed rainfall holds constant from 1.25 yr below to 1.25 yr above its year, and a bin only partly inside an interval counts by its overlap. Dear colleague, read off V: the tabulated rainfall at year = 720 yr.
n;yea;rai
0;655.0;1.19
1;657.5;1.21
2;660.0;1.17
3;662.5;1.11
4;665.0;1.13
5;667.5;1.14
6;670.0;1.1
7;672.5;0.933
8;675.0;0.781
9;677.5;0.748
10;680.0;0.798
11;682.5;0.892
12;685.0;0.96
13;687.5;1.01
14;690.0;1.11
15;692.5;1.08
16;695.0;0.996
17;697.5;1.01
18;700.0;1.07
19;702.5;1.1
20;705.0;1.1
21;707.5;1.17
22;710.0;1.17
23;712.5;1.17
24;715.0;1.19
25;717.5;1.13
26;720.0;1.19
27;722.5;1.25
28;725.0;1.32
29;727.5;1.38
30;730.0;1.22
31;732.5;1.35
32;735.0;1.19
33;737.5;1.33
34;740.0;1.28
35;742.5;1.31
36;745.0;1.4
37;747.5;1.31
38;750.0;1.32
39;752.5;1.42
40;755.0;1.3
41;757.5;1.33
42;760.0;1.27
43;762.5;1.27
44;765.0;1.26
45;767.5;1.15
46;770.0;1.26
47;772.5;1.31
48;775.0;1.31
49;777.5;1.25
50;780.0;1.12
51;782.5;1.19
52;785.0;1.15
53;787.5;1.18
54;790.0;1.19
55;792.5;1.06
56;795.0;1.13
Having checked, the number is 1.19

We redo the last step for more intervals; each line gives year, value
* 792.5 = 1.06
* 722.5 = 1.25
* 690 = 1.11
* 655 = 1.19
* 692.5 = 1.08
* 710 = 1.17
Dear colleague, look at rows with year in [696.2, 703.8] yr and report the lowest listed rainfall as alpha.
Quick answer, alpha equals 1.01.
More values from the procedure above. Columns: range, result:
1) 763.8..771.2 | 1.15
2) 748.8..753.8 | 1.32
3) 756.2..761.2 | 1.27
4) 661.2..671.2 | 1.1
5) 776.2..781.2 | 1.12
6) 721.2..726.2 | 1.25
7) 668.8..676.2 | 0.781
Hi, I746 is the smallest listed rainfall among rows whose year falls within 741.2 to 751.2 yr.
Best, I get 1.31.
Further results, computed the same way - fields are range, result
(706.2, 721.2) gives 1.13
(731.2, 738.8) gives 1.19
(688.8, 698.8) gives 0.996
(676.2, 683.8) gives 0.748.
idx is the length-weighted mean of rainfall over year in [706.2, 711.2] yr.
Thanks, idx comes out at 1.17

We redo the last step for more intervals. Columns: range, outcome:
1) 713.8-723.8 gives 1.19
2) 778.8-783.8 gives 1.16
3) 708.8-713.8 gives 1.17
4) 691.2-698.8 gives 1.03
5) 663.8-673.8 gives 1.07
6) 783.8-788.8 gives 1.17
